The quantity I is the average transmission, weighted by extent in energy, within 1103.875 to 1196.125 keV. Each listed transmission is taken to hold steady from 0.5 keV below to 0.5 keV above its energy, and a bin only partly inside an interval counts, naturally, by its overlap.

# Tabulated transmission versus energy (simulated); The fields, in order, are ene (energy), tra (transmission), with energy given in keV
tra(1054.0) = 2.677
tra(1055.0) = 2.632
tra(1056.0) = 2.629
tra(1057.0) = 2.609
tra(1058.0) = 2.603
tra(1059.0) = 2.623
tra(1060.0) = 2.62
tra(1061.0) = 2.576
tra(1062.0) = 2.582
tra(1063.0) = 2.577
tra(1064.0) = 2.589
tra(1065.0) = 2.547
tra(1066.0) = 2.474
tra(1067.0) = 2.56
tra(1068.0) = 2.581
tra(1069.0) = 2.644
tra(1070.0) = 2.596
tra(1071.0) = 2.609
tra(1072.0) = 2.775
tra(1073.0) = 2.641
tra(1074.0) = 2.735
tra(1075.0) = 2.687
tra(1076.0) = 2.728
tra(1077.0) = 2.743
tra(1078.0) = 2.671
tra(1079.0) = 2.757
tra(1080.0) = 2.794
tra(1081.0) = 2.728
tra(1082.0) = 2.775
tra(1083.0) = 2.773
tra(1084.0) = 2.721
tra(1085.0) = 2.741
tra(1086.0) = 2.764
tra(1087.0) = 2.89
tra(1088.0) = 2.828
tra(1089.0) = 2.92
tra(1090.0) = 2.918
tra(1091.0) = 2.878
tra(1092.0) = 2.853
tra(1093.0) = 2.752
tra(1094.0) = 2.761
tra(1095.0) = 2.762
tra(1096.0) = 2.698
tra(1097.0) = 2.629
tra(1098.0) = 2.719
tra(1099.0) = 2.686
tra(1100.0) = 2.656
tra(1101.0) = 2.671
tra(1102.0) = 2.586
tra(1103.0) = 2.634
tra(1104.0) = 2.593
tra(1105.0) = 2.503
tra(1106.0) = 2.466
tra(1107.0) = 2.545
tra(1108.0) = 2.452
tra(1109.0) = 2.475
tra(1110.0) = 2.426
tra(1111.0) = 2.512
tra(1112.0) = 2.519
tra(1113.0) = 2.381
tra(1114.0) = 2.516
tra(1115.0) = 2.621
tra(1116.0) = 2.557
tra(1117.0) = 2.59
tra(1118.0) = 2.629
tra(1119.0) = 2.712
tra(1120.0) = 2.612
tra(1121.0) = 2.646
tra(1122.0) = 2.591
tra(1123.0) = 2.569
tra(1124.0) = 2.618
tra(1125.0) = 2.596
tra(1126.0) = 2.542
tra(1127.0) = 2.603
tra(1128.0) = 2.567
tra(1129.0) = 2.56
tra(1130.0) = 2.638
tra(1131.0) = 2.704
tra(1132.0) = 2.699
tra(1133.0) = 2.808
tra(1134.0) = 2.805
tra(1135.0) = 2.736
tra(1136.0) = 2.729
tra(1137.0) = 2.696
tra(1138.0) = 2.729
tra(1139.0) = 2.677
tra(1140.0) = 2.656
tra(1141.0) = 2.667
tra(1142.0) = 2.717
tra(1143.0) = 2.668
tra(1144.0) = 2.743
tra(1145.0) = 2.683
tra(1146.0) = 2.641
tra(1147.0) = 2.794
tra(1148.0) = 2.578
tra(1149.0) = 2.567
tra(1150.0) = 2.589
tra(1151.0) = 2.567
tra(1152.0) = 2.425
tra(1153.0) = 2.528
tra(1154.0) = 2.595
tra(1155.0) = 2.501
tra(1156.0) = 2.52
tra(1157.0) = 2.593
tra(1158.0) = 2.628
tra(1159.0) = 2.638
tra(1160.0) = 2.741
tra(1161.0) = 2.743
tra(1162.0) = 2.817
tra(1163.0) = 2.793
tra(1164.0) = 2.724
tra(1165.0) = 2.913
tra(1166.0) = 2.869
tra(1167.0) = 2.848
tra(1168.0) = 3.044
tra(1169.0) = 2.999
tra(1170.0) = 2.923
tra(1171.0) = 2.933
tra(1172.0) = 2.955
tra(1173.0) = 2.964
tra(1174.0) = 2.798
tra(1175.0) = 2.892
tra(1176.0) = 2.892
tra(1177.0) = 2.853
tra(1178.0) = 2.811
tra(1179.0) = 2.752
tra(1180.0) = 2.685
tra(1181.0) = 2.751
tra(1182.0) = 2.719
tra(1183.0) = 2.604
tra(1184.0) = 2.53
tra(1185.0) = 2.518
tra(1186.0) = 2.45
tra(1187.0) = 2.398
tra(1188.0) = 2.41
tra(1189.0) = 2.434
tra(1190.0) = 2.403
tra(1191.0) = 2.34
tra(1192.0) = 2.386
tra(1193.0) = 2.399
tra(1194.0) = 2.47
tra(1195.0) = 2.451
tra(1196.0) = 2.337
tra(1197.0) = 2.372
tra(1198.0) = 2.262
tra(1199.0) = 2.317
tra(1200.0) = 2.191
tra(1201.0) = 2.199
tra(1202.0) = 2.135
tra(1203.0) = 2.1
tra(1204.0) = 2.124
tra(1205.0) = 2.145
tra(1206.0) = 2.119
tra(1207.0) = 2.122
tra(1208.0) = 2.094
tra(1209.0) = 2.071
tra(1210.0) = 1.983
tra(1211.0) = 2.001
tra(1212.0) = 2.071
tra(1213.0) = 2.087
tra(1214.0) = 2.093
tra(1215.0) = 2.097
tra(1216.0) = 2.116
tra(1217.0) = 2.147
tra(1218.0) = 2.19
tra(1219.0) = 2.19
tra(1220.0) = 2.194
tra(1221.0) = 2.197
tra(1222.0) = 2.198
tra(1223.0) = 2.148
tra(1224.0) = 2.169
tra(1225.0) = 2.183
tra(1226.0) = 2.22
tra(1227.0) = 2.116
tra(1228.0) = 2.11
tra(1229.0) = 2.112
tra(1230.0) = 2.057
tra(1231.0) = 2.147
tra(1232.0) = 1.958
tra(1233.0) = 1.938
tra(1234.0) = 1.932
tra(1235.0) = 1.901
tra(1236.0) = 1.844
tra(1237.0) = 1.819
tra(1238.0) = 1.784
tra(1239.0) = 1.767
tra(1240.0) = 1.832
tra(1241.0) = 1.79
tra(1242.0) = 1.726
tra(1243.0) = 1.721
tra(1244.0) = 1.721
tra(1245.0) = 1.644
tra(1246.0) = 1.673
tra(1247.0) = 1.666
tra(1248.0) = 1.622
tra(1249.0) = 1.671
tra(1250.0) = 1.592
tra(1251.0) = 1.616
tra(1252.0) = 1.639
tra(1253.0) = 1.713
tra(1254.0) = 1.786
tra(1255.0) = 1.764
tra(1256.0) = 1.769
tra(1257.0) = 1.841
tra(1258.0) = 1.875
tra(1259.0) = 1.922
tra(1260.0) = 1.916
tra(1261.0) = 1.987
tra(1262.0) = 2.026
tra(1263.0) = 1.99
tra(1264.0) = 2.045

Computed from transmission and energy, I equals 2.64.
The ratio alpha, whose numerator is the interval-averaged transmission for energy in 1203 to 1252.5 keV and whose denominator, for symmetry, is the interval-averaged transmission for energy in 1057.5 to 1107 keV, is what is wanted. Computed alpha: 0.7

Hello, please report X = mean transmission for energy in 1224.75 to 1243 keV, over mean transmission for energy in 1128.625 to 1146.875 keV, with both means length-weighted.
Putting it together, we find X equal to 0.72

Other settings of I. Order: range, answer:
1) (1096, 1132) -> 2.58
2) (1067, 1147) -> 2.67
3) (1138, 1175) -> 2.73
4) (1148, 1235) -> 2.42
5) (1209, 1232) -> 2.12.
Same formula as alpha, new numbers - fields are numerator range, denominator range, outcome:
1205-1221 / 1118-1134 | 0.80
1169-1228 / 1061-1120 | 0.89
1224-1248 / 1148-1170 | 0.70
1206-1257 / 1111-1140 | 0.74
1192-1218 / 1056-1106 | 0.81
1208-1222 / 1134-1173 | 0.78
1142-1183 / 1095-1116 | 1.07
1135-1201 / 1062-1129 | 1.00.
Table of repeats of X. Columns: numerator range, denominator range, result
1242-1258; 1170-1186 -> 0.61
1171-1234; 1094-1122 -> 0.90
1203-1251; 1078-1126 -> 0.74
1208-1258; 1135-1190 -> 0.72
